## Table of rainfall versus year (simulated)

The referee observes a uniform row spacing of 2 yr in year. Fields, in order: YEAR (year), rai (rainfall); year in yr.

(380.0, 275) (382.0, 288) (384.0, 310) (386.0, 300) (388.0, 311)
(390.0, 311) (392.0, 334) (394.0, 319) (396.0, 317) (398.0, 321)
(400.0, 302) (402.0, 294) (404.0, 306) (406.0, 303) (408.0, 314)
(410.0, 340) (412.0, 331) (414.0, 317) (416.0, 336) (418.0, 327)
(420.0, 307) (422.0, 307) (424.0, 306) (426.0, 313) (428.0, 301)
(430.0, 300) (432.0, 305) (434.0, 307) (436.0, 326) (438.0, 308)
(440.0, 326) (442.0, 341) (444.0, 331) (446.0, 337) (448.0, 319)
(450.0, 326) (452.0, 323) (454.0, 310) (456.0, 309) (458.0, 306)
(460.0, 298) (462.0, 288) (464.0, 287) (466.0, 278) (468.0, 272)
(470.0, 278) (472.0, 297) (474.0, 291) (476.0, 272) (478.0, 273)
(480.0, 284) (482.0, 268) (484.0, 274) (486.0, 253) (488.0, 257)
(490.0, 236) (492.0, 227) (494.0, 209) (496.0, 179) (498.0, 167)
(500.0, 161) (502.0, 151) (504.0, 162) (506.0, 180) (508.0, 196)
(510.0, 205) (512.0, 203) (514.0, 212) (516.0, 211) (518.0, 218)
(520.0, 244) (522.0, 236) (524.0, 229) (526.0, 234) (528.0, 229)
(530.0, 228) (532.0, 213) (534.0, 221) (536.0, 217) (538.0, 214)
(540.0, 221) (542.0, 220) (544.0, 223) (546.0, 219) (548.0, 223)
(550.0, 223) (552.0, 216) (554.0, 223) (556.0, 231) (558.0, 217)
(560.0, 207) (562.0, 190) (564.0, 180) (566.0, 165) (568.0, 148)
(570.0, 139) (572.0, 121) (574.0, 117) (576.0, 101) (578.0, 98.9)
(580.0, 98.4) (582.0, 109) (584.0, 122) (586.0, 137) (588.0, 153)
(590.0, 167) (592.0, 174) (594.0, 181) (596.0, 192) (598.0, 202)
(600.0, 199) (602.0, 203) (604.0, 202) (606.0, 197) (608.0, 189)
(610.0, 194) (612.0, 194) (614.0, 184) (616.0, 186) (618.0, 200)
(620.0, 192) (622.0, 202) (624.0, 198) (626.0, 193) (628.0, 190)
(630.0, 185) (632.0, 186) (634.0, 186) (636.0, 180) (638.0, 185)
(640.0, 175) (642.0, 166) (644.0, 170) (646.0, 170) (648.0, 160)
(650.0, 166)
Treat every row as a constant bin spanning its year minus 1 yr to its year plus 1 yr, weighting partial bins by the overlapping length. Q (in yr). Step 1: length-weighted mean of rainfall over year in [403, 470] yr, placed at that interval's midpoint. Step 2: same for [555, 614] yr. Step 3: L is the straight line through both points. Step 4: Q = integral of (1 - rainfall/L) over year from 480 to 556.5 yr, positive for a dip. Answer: 4.1 yr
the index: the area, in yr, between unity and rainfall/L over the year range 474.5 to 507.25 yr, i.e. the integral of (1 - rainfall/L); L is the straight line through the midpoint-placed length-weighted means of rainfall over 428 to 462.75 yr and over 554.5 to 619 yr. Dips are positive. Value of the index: 5.7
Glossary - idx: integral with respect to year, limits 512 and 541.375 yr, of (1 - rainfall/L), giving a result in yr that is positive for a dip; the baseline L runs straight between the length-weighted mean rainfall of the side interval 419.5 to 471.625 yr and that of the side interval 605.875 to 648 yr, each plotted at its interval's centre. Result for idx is 3.6 yr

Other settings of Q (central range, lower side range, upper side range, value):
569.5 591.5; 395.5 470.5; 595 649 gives 9.21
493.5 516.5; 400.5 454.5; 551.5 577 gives 4.82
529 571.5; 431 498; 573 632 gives 1.91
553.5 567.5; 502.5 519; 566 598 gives -3.70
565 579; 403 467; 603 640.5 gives 6.05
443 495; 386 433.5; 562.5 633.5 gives -3.09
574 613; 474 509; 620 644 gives 6.47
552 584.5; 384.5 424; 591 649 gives 9.32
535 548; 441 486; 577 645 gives 0.77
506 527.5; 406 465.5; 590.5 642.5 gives 3.43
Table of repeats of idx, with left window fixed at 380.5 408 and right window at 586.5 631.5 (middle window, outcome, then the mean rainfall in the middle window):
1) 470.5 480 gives -0.70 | 283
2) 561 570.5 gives 2.12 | 166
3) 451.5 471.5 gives -1.69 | 294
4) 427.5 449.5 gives -2.72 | 319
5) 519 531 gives 0.13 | 233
